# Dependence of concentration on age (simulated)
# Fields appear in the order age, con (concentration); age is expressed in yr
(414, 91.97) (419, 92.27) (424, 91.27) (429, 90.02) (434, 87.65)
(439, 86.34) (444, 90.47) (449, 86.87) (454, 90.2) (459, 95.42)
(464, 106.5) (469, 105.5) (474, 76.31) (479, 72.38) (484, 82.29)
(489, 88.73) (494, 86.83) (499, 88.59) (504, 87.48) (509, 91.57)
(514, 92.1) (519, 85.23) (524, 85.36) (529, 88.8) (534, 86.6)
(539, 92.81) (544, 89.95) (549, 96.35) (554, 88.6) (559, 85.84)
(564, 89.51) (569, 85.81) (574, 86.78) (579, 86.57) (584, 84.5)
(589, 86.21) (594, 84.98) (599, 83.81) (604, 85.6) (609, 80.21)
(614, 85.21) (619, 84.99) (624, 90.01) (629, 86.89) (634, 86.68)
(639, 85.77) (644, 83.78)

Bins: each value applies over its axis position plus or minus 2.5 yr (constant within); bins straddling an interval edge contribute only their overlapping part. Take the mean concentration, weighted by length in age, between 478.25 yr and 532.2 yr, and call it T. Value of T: 86.8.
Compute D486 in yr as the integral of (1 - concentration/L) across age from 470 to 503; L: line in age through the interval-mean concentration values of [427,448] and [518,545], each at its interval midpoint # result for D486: 1.7 yr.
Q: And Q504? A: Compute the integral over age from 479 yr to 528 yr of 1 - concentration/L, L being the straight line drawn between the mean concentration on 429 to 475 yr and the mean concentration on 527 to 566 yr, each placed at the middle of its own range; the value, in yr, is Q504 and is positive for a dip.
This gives 2.2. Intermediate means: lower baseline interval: 92.1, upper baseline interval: 89.8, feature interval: 86.8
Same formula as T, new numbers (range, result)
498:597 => 88.2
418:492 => 89.4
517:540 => 87.5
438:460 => 89.7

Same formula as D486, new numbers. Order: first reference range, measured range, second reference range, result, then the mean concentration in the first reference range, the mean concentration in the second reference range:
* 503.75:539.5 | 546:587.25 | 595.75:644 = -0.4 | 88.6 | 85.4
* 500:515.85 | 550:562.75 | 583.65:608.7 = -0.2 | 90.1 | 84.6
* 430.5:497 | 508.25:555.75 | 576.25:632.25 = -1.4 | 88.9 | 85.4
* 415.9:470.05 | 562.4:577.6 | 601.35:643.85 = 0.1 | 92.6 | 85.6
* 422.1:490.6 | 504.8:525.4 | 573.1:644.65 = -0.2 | 89.3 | 85.5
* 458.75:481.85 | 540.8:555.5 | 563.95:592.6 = -0.7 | 90.7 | 86.3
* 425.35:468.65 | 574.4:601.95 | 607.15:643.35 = 0.5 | 92.4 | 85.7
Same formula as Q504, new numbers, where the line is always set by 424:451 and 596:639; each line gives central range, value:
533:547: -0.6 yr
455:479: -1.4 yr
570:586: 0.0 yr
